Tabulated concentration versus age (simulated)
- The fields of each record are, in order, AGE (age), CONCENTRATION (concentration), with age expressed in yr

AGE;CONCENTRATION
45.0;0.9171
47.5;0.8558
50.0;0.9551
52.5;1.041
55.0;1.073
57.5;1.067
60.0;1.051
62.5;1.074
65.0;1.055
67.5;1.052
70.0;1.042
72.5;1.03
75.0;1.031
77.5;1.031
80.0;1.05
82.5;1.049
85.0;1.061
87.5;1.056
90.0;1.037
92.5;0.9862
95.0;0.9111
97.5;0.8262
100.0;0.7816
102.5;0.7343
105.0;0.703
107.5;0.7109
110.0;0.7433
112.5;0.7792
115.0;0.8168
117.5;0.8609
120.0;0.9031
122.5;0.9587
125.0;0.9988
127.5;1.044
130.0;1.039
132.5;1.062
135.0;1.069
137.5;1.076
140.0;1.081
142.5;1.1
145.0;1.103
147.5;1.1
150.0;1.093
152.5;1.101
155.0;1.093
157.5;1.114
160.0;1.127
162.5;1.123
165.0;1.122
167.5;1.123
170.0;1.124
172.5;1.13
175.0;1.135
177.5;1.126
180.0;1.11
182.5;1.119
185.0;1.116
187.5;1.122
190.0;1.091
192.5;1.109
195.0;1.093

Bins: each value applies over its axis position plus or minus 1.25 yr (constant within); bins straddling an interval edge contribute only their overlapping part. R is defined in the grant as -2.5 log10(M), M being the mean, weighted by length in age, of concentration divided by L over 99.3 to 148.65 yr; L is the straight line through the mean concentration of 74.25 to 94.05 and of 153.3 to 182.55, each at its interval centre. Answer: 0.15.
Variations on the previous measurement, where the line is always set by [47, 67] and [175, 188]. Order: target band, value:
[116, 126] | 0.163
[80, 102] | 0.100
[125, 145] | 0.021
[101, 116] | 0.386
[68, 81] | 0.004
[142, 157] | -0.002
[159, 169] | -0.016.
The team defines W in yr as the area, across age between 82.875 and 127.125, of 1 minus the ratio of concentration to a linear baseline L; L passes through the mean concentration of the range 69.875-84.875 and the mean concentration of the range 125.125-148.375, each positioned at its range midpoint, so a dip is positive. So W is 7.3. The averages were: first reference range 1.04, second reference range 1.07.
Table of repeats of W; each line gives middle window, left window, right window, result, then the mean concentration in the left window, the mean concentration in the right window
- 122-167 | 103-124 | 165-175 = -4.6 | 0.809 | 1.13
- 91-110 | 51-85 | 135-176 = 4.7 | 1.05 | 1.11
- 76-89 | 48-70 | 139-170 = 0.1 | 1.04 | 1.11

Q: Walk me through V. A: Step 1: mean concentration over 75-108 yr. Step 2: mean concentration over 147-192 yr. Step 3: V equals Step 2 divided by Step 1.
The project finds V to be 1.20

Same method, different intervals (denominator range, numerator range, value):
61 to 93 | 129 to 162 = 1.04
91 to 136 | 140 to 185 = 1.26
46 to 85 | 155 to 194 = 1.09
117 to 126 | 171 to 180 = 1.21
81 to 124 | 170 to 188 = 1.28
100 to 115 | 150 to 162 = 1.49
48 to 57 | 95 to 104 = 0.79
